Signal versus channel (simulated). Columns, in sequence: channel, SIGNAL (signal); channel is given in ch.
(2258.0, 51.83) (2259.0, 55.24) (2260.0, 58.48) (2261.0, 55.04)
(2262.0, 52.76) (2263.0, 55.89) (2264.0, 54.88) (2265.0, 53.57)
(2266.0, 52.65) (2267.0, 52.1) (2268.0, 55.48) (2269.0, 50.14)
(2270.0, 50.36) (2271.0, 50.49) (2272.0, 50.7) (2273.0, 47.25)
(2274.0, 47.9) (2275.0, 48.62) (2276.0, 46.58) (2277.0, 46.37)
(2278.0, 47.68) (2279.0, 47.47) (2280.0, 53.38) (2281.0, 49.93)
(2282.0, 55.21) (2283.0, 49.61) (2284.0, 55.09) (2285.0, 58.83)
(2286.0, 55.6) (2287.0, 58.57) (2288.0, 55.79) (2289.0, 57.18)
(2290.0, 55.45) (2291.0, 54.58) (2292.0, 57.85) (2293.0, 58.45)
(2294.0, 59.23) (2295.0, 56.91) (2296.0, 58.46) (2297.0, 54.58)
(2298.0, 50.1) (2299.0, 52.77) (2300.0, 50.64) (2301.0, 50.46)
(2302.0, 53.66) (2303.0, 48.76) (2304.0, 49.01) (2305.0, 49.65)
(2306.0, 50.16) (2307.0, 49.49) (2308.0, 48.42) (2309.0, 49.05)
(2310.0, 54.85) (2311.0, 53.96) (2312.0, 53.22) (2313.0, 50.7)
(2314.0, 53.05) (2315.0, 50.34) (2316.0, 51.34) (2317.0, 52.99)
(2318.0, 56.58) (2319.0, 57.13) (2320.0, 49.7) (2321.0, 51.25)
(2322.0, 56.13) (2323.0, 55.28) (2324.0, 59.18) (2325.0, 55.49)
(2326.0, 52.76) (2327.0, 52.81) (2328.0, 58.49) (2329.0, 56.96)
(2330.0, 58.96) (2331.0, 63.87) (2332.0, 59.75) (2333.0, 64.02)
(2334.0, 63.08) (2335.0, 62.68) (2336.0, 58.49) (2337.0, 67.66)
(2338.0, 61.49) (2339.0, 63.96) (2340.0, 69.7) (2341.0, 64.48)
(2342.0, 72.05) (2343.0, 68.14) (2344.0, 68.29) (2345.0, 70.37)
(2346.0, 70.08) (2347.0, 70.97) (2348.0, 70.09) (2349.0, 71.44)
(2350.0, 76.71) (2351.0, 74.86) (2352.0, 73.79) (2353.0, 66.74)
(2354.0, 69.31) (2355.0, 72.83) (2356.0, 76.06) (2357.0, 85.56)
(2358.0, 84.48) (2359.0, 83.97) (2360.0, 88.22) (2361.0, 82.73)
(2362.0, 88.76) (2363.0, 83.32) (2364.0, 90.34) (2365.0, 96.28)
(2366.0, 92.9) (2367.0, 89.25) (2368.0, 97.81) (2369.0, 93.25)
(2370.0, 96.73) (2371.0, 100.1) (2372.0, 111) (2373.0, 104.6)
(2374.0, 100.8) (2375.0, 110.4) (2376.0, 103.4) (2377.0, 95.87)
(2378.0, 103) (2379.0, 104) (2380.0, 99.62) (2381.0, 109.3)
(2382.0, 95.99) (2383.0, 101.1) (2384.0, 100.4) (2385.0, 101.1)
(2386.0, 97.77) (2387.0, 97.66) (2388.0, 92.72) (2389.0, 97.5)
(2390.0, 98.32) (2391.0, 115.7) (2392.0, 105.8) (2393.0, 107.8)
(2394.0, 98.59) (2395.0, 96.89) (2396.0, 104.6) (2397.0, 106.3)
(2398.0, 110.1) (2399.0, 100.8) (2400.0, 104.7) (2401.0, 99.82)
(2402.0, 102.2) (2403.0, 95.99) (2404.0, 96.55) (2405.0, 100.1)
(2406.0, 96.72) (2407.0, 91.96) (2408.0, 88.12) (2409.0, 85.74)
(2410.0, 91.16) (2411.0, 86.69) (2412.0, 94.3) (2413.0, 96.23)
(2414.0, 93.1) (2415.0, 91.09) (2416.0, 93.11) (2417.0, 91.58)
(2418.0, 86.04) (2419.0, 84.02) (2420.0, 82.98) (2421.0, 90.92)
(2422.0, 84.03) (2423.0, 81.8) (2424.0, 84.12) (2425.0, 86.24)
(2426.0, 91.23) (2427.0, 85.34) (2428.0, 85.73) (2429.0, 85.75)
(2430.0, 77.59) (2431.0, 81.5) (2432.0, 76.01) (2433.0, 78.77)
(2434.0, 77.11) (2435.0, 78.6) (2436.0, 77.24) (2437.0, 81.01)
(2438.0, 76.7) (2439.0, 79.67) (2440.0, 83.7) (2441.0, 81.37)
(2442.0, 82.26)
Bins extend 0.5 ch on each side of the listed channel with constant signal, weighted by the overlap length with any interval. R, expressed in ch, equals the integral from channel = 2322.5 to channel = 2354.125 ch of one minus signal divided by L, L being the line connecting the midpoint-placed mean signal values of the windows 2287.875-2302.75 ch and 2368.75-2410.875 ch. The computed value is 4.6 ch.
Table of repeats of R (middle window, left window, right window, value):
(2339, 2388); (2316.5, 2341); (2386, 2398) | -2.5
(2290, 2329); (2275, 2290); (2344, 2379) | 6.4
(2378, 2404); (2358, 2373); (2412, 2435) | -3.5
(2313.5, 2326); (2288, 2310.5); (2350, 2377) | 2.1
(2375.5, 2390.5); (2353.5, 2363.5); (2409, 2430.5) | -2.8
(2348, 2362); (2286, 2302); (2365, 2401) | 1.5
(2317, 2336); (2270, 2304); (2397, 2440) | 1.9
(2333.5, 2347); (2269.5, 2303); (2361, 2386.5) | 2.4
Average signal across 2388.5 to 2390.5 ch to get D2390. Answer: 97.9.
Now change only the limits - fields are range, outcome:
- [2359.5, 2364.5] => 86.7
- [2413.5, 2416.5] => 92.4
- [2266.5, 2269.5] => 52.6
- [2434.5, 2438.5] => 78.4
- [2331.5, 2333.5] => 61.9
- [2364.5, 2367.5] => 92.8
